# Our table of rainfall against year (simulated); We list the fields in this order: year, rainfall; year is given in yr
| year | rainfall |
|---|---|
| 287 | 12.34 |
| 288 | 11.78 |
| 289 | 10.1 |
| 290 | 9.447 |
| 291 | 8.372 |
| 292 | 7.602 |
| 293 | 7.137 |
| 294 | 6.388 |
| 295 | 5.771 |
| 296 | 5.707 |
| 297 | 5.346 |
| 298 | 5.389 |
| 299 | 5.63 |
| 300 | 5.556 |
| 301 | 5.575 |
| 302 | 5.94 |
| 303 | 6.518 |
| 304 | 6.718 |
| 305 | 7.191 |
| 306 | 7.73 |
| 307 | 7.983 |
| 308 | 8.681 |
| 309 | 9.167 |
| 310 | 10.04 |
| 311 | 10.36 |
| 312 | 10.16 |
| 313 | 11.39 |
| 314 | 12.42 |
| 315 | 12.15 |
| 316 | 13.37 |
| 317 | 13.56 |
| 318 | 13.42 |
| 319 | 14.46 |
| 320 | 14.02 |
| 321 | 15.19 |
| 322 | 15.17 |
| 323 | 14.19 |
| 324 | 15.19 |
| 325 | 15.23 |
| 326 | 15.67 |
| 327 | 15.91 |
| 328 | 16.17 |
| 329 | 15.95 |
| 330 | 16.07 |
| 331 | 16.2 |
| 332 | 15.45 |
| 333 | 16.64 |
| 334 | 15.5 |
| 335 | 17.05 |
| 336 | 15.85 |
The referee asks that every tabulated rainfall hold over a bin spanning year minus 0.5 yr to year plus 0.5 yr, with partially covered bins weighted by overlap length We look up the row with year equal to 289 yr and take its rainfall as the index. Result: 10.1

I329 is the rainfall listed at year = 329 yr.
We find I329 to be 15.95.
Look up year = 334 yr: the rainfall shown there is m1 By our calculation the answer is 15.5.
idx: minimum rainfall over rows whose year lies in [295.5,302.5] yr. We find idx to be 5.346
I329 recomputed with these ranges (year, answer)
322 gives 15.17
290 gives 9.447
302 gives 5.94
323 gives 14.19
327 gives 15.91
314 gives 12.42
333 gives 16.64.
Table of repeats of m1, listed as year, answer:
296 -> 5.707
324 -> 15.19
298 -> 5.389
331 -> 16.2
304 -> 6.718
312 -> 10.16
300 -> 5.556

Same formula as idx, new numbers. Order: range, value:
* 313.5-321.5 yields 12.15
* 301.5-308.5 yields 5.94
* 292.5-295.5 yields 5.771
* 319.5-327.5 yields 14.02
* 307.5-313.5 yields 8.681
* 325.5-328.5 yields 15.67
